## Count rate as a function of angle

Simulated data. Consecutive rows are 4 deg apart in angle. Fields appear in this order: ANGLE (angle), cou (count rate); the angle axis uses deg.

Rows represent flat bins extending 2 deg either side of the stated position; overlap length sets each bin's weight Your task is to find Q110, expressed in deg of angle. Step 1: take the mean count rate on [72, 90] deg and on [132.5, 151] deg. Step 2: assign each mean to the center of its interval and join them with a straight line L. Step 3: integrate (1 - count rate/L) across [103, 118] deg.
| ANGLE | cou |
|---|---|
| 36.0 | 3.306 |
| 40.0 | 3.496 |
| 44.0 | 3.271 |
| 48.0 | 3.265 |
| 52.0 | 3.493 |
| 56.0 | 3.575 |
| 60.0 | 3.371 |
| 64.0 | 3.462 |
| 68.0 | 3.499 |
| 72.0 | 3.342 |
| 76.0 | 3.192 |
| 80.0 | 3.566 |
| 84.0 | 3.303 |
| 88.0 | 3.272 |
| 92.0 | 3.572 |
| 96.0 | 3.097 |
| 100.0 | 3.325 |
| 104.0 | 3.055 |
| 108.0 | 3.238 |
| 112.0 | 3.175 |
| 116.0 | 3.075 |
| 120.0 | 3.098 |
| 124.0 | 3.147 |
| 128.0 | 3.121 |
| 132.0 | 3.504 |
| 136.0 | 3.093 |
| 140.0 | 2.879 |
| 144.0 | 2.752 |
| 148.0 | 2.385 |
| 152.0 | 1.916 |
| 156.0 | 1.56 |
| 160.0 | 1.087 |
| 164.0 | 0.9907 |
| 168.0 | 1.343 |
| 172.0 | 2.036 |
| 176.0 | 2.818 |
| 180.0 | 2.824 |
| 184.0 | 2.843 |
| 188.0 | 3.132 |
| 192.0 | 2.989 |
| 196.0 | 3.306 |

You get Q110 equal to -0.3 deg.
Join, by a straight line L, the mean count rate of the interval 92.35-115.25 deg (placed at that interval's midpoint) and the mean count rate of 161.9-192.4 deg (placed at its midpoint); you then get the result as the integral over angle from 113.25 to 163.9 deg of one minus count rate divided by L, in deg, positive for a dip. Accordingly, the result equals 4.4 deg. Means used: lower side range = 3.2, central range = 2.58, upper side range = 2.34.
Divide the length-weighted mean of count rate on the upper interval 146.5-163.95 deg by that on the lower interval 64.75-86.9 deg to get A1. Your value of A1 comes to 0.48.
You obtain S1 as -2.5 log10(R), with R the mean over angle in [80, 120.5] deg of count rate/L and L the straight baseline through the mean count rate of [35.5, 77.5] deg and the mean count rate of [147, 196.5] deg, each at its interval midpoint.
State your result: -0.105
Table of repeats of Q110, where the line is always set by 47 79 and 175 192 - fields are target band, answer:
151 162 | 5.6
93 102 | 0.1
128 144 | 0.1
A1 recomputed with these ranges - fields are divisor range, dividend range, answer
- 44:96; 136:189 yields 0.65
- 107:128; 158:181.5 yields 0.58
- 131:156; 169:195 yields 1.04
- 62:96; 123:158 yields 0.80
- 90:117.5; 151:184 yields 0.58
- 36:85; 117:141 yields 0.93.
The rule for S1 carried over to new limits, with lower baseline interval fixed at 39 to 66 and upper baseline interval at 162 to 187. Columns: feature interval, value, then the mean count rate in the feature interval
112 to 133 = -0.17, 3.17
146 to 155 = 0.16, 2.08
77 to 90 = -0.09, 3.37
